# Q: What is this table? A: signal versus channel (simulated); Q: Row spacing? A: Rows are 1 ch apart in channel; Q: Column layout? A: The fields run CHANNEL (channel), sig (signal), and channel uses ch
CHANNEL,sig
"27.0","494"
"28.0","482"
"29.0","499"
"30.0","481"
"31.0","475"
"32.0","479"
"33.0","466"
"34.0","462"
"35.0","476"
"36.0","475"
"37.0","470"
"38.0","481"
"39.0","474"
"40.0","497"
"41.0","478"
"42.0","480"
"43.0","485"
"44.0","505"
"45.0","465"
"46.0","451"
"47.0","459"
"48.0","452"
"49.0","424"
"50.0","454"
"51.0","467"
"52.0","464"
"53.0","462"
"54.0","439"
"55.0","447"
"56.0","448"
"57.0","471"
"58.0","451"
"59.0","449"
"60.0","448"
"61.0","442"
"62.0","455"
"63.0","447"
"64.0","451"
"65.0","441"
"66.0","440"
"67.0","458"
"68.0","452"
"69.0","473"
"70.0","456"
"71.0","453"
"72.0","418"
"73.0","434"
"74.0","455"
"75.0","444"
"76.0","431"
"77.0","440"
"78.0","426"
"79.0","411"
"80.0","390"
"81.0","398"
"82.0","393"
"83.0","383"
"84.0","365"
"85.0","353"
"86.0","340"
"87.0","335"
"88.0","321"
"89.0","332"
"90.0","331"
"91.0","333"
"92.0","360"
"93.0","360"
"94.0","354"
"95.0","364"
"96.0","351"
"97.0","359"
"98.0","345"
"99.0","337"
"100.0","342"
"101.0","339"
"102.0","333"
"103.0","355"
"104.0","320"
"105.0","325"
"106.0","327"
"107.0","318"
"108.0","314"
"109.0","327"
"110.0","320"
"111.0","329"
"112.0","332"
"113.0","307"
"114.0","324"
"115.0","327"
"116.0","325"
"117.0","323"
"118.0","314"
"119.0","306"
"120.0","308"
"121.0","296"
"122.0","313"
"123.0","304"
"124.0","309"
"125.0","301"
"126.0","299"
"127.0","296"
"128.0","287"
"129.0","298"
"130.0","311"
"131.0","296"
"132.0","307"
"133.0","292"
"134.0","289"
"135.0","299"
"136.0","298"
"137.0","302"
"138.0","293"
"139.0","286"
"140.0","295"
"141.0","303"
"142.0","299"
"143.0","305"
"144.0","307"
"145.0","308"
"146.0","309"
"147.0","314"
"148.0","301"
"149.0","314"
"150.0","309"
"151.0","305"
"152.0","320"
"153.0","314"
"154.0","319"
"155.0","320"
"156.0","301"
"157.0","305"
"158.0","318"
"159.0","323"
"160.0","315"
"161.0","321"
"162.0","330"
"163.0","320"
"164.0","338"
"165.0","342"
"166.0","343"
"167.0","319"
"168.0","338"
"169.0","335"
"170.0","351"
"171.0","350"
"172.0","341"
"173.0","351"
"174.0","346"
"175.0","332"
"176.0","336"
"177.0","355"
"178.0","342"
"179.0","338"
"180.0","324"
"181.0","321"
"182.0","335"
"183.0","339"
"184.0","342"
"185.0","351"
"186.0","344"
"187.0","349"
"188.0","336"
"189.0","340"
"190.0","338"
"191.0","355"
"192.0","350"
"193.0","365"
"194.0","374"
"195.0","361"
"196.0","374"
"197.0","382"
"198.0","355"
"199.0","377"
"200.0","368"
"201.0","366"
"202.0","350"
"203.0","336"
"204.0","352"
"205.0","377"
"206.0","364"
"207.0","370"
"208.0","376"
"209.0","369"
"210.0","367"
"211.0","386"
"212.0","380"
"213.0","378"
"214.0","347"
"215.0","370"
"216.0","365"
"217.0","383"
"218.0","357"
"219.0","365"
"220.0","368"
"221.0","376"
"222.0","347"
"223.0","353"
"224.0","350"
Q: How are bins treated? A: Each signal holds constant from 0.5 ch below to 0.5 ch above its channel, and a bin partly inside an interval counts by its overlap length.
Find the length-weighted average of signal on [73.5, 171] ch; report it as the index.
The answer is 330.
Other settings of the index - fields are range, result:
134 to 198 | 328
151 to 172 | 326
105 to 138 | 309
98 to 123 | 323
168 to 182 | 340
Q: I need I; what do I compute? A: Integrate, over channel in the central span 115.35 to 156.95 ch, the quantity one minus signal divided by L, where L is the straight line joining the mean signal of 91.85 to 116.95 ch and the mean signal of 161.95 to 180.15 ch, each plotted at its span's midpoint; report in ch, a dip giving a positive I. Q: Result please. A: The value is 4.0 ch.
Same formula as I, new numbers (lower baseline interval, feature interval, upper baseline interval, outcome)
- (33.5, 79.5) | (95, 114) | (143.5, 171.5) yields 2.9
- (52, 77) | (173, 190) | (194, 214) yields 1.8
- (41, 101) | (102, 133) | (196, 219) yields 6.7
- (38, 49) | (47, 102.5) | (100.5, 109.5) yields -1.1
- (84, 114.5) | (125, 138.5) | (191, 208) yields 1.9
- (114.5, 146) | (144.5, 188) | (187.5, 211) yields 0.7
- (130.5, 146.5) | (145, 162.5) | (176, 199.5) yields 0.1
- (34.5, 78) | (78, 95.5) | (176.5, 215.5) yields 2.9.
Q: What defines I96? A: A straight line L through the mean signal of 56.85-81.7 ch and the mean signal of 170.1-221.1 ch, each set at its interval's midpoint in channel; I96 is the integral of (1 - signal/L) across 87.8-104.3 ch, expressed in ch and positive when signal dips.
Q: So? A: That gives 3.1 ch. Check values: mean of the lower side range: 441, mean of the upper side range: 356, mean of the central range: 344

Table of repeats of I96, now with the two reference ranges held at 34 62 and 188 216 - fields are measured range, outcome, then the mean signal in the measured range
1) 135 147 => 3.0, 301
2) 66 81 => 0.3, 437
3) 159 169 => 1.5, 330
